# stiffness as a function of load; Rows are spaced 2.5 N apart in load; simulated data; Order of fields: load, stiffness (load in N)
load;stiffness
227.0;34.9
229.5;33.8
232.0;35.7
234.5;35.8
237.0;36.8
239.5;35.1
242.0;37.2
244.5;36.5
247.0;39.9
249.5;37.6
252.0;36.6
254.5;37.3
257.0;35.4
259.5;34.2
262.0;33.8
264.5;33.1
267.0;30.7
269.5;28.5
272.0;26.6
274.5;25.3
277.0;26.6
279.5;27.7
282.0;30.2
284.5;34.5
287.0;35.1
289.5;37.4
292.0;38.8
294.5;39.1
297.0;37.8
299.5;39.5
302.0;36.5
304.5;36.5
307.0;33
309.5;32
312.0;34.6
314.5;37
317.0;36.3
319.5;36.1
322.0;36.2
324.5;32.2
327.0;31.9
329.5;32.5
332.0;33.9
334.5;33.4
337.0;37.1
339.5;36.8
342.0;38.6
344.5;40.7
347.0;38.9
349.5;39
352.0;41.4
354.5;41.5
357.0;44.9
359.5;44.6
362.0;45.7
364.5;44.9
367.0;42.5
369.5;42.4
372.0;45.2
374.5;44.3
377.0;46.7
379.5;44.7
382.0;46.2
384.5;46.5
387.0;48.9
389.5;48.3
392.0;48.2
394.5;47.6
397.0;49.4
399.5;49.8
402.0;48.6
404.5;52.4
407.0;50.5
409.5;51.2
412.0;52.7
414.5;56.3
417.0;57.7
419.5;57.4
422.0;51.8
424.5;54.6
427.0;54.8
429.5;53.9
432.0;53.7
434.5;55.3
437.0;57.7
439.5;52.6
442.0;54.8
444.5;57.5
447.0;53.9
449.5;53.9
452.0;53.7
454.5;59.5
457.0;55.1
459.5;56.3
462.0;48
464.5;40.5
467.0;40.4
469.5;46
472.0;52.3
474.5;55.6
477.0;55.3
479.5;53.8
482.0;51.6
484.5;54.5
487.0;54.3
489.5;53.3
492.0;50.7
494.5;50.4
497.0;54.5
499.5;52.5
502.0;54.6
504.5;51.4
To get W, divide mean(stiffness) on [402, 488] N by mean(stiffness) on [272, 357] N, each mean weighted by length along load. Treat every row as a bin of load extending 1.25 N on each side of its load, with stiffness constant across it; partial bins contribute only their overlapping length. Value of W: 1.5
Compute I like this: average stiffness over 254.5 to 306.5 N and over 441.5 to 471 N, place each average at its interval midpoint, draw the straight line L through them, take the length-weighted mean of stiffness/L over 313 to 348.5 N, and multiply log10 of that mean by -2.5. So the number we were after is 0.08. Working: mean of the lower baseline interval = 33.5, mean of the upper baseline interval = 51.6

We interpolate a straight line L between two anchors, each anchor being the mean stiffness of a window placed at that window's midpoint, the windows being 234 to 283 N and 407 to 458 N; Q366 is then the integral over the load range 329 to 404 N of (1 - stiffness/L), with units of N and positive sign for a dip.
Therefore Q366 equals 5.5 N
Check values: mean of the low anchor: 33.2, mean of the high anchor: 54.8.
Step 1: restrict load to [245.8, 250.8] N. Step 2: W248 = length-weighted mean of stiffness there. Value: 38.7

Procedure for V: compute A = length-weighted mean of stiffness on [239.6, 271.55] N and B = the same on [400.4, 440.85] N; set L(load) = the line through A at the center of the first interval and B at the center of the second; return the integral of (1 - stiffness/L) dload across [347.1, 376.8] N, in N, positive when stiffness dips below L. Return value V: 2.4 N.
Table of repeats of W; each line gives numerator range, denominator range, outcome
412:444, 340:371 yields 1.31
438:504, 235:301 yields 1.53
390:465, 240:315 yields 1.55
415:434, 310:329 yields 1.58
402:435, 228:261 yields 1.48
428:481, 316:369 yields 1.37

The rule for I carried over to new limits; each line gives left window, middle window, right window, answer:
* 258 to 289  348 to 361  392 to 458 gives 0.02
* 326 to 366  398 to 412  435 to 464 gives -0.06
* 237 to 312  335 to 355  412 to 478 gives 0.09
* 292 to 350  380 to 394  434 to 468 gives -0.07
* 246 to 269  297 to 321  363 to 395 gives 0.11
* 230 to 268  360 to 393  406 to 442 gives 0.08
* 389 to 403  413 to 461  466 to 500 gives -0.10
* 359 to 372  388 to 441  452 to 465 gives -0.08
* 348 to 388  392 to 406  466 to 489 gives -0.07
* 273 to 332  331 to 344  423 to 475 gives 0.07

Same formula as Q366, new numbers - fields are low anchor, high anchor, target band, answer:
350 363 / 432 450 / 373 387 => 0.2 N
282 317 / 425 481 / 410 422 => -1.6 N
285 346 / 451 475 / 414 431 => -3.1 N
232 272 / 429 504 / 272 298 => 3.4 N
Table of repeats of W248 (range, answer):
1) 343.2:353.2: 40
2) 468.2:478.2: 52.2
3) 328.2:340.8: 34.7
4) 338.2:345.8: 38.7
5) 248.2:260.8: 36.2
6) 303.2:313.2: 34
